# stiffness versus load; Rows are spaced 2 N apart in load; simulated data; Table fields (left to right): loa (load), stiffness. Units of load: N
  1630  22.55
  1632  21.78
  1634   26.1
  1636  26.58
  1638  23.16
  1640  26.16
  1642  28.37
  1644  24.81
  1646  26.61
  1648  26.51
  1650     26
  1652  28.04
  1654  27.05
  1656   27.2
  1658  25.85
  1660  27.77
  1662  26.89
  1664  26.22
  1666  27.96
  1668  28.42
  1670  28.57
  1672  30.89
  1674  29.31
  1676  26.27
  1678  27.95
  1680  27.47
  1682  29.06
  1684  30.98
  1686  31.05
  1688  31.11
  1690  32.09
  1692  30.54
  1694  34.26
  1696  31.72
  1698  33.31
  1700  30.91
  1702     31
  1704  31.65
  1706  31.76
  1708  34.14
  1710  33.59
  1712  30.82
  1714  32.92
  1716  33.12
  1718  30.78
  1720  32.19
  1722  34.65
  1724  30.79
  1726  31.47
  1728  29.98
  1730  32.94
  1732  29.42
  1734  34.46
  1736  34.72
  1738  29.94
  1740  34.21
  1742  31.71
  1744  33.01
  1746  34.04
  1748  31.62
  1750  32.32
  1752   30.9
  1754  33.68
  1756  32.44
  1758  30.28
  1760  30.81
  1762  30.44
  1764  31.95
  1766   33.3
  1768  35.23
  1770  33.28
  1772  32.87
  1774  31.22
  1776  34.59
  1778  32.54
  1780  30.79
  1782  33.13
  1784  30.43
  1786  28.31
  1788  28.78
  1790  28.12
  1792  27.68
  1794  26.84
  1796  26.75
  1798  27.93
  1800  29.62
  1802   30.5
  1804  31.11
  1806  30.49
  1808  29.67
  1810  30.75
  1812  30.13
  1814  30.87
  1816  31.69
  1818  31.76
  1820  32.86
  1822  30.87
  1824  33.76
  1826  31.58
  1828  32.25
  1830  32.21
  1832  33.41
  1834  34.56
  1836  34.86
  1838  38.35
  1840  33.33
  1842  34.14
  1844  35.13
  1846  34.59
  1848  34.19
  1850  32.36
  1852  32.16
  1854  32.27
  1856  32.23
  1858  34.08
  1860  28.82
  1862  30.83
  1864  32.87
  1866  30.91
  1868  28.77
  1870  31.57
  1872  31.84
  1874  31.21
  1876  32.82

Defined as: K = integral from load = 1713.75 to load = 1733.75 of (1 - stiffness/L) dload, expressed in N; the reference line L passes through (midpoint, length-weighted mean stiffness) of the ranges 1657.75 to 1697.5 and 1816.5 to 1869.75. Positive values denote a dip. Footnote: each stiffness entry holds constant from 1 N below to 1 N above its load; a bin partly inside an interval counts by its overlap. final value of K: -1.05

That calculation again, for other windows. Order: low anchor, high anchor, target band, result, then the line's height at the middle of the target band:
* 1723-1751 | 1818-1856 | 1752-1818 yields 3.89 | 32.8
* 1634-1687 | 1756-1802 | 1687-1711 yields -3.06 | 28.5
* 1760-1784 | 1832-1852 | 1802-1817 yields 1.28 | 33.5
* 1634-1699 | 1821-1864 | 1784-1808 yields 2.28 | 31.9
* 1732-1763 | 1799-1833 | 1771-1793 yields 0.71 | 31.8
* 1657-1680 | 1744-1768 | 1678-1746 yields -4.27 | 30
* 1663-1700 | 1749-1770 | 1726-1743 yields -0.37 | 31.4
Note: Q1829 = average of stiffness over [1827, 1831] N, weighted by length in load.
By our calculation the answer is 32.2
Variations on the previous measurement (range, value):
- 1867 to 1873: 30.7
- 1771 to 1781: 32.4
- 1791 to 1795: 27.3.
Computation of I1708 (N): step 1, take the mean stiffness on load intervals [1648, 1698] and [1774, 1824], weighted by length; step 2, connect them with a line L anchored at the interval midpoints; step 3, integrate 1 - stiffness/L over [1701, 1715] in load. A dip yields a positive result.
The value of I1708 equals -1.4 N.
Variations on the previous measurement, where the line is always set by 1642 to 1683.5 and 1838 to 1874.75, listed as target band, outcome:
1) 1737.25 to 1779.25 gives -3.44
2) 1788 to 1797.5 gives 1.02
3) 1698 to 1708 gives -1.15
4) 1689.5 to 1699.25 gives -1.39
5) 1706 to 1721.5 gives -2.00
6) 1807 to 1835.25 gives -0.30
